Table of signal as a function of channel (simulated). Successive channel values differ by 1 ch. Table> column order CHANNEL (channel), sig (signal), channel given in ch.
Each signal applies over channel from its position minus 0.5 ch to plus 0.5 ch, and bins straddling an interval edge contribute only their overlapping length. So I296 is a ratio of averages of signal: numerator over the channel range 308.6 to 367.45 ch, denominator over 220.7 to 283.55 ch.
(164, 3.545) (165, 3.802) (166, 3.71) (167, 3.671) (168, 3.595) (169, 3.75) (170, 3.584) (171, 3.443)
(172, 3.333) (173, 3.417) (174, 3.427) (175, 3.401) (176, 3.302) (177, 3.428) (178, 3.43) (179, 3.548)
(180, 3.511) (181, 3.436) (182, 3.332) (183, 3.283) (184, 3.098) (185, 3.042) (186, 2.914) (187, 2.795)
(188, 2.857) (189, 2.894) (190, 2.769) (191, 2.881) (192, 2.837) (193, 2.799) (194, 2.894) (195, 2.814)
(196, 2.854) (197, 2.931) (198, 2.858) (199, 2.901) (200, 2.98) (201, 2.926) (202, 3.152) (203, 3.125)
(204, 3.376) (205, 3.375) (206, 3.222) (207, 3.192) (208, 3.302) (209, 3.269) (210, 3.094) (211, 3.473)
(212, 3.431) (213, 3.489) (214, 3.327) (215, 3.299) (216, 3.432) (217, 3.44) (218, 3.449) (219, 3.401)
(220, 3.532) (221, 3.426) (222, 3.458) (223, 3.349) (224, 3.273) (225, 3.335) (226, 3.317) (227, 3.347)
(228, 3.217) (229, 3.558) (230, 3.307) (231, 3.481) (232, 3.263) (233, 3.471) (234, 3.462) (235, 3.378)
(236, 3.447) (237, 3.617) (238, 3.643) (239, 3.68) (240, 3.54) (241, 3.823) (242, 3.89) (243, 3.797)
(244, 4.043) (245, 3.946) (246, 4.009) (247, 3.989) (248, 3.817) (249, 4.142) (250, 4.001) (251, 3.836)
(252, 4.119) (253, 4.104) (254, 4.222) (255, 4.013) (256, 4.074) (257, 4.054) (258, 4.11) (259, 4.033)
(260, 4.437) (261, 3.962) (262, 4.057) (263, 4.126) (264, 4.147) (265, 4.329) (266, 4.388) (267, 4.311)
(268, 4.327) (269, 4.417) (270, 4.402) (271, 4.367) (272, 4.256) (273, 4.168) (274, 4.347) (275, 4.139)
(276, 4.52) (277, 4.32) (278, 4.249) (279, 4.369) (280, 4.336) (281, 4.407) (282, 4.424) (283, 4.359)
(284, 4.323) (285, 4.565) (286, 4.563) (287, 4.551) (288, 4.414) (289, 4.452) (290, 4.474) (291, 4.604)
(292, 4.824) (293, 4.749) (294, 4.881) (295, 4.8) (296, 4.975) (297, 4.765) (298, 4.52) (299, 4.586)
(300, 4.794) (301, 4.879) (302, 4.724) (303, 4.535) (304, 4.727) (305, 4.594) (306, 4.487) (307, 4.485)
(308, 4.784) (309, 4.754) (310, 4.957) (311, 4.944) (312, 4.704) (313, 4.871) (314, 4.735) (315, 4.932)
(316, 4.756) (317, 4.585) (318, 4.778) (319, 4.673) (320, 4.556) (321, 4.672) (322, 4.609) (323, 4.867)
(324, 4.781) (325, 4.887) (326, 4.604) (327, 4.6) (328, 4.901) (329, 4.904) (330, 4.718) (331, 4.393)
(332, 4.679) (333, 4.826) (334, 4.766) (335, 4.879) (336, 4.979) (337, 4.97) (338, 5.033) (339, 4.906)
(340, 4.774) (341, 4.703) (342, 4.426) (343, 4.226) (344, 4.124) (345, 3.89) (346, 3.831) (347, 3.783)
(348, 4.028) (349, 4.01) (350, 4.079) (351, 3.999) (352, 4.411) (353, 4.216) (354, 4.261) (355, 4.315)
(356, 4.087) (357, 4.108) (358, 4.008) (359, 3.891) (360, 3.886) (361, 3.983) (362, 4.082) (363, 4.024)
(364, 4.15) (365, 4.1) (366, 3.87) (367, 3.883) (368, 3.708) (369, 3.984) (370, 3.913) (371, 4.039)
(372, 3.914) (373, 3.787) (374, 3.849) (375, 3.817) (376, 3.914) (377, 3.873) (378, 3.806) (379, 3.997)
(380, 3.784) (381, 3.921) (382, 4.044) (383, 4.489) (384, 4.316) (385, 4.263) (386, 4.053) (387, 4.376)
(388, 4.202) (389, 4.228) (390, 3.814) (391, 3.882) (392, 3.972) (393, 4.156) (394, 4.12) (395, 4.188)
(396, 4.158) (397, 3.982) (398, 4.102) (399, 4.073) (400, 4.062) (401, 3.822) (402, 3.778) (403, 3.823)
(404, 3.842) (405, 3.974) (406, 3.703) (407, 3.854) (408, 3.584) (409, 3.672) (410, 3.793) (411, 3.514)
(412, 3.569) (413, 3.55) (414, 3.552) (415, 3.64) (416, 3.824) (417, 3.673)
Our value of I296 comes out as 1.1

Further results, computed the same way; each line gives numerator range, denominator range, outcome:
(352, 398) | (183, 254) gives 1.20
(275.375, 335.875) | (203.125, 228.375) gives 1.39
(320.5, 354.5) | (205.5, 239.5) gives 1.33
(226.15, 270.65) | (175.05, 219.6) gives 1.23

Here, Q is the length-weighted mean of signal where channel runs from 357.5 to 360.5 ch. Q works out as 3.93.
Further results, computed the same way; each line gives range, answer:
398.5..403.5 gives 3.91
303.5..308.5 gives 4.62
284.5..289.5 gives 4.51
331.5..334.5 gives 4.76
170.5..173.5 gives 3.4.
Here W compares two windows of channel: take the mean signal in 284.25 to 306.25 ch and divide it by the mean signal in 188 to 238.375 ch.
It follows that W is 1.4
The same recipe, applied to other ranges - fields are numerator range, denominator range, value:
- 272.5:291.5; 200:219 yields 1.34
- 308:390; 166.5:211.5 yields 1.36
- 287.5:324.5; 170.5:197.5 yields 1.50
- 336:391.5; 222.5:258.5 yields 1.11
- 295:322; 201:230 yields 1.41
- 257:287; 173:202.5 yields 1.39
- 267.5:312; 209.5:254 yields 1.27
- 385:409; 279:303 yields 0.87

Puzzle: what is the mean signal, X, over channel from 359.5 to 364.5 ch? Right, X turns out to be 4.03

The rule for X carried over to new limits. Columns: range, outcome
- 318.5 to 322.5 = 4.63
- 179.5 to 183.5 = 3.39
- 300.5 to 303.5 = 4.71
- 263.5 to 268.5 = 4.3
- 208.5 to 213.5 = 3.35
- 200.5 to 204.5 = 3.14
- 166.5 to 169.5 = 3.67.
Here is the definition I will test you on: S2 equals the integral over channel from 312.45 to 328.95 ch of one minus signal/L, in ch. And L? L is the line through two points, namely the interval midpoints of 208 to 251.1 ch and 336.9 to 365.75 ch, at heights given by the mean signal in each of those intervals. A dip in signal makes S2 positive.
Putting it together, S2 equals -2.9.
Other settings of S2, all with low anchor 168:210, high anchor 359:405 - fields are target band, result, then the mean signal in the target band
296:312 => -4.58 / 4.71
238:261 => -3.68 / 3.98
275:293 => -4.42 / 4.46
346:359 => -0.73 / 4.09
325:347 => -4.71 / 4.61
